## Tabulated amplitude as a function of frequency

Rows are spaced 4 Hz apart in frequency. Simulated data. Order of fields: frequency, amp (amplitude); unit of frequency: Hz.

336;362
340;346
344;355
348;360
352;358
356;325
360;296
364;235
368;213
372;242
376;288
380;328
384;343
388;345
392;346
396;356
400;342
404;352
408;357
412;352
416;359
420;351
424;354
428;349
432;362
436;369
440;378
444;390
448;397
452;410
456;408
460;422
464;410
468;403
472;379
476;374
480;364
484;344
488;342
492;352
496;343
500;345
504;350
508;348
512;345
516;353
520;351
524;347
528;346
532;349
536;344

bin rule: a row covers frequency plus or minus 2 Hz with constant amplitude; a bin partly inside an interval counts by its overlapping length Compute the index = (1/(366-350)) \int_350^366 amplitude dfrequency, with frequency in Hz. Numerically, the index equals 304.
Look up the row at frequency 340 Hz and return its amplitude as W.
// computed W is 346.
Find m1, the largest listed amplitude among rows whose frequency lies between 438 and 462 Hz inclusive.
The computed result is 422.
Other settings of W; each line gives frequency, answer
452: 410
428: 349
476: 374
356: 325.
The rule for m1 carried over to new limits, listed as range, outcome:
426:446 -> 390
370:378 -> 288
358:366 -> 296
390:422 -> 359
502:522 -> 353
